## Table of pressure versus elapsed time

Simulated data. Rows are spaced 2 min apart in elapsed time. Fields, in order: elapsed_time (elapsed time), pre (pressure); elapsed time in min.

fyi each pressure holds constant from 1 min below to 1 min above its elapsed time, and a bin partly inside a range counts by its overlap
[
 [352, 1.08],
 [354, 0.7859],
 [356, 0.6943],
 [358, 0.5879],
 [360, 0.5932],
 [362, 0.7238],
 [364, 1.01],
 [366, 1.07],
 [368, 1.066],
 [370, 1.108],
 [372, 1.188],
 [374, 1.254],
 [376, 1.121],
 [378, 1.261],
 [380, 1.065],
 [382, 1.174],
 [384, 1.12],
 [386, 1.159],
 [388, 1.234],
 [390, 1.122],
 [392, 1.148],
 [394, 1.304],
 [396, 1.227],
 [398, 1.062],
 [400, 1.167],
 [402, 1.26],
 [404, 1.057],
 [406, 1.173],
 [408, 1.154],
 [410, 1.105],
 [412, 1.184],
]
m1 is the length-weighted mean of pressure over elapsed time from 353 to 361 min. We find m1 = 0.665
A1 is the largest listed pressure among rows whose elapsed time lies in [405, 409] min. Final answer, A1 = 1.173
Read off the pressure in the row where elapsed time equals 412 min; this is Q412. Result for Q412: 1.184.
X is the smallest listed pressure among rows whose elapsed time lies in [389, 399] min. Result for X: 1.062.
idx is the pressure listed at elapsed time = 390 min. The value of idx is 1.122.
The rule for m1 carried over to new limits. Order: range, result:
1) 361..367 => 0.935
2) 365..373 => 1.11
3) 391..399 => 1.19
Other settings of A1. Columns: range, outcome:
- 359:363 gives 0.7238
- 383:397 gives 1.304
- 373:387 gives 1.261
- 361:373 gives 1.188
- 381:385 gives 1.174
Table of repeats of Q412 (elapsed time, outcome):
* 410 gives 1.105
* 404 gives 1.057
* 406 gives 1.173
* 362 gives 0.7238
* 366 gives 1.07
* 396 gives 1.227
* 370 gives 1.108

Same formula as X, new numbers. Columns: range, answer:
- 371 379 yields 1.121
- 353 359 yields 0.5879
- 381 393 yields 1.12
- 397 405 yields 1.057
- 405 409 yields 1.154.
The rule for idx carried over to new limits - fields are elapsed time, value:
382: 1.174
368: 1.066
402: 1.26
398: 1.062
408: 1.154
